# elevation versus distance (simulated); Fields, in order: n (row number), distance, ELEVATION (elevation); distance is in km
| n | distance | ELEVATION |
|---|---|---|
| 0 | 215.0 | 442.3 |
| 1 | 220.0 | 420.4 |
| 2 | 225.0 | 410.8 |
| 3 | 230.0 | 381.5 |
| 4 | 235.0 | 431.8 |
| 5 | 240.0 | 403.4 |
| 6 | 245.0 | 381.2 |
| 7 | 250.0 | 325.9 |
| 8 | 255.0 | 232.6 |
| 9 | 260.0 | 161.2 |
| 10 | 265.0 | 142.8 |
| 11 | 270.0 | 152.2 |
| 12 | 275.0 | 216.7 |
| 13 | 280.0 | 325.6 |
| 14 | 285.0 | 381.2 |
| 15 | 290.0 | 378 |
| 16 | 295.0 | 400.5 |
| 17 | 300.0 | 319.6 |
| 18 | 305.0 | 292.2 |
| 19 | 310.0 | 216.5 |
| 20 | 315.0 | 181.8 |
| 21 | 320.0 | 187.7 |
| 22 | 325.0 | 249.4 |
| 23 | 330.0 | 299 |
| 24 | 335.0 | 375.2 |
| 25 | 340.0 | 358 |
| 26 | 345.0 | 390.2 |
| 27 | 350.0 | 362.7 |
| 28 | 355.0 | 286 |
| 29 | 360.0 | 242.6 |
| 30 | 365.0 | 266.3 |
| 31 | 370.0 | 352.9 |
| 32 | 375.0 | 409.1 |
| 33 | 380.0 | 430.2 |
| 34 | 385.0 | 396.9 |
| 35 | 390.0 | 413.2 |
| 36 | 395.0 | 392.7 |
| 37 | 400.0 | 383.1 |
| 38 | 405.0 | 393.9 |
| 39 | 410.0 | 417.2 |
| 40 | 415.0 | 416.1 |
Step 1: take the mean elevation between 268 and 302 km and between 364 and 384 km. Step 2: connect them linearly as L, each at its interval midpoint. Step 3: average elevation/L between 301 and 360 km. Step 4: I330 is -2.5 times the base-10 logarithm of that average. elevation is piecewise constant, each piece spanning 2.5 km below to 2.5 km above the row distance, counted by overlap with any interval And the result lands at 0.192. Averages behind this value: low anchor 313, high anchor 374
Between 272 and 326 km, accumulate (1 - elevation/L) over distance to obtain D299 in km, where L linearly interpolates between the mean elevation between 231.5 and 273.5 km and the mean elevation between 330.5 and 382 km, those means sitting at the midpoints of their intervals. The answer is 3.7 km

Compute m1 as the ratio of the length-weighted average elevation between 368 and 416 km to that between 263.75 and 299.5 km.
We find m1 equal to 1.4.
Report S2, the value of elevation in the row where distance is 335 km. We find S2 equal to 375.2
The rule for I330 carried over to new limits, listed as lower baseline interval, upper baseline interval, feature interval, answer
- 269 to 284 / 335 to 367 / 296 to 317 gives 0.06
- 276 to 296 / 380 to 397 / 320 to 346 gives 0.20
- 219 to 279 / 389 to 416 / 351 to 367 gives 0.33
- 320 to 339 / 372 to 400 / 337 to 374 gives 0.05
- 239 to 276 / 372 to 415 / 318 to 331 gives 0.33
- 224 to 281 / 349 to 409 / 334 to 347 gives -0.10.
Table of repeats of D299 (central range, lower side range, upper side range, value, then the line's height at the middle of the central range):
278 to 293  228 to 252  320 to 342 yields -0.8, 345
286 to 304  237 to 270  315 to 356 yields -4.6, 287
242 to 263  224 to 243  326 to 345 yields 6.4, 394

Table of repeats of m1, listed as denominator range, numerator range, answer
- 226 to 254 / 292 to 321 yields 0.72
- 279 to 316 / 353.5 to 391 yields 1.10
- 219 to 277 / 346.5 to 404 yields 1.19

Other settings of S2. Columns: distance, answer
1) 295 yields 400.5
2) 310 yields 216.5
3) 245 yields 381.2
